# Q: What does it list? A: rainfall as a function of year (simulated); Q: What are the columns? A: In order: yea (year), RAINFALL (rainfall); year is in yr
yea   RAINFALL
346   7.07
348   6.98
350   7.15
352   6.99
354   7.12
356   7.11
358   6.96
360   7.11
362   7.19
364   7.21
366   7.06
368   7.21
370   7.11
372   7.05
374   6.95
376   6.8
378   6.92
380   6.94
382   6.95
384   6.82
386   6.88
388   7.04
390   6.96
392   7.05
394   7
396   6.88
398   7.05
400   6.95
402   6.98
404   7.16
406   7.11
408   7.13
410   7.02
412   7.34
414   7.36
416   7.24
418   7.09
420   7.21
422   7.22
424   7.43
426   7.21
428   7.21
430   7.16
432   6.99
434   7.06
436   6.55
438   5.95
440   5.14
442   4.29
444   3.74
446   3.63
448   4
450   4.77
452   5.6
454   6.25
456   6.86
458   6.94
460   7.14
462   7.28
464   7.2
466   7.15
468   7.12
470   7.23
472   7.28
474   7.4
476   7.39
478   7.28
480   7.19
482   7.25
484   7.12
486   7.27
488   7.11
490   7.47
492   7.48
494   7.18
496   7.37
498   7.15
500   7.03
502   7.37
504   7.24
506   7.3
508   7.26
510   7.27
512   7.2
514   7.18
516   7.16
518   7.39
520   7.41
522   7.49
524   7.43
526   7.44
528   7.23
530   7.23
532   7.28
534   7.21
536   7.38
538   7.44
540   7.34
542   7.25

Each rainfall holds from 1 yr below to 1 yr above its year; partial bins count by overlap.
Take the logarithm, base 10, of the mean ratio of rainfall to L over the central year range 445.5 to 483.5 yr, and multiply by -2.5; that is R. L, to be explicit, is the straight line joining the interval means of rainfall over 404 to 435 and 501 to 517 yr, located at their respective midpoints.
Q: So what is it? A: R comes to 0.09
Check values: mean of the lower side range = 7.18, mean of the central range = 6.62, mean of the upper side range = 7.25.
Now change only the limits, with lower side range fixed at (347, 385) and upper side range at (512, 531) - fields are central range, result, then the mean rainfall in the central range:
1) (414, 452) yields 0.17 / 6.12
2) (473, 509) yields 0.00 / 7.27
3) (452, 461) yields 0.08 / 6.66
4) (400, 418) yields -0.01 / 7.15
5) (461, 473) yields 0.00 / 7.21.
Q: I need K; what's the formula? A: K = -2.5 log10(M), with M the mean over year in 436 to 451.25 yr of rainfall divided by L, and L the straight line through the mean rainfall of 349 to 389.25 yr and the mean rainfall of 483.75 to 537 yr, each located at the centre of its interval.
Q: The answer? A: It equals 0.47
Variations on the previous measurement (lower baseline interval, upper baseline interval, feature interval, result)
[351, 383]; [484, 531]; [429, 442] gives 0.138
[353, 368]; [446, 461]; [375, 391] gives -0.019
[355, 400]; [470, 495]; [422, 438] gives 0.019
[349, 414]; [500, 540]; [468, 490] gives -0.004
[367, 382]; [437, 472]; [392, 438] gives -0.100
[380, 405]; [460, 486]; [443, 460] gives 0.321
